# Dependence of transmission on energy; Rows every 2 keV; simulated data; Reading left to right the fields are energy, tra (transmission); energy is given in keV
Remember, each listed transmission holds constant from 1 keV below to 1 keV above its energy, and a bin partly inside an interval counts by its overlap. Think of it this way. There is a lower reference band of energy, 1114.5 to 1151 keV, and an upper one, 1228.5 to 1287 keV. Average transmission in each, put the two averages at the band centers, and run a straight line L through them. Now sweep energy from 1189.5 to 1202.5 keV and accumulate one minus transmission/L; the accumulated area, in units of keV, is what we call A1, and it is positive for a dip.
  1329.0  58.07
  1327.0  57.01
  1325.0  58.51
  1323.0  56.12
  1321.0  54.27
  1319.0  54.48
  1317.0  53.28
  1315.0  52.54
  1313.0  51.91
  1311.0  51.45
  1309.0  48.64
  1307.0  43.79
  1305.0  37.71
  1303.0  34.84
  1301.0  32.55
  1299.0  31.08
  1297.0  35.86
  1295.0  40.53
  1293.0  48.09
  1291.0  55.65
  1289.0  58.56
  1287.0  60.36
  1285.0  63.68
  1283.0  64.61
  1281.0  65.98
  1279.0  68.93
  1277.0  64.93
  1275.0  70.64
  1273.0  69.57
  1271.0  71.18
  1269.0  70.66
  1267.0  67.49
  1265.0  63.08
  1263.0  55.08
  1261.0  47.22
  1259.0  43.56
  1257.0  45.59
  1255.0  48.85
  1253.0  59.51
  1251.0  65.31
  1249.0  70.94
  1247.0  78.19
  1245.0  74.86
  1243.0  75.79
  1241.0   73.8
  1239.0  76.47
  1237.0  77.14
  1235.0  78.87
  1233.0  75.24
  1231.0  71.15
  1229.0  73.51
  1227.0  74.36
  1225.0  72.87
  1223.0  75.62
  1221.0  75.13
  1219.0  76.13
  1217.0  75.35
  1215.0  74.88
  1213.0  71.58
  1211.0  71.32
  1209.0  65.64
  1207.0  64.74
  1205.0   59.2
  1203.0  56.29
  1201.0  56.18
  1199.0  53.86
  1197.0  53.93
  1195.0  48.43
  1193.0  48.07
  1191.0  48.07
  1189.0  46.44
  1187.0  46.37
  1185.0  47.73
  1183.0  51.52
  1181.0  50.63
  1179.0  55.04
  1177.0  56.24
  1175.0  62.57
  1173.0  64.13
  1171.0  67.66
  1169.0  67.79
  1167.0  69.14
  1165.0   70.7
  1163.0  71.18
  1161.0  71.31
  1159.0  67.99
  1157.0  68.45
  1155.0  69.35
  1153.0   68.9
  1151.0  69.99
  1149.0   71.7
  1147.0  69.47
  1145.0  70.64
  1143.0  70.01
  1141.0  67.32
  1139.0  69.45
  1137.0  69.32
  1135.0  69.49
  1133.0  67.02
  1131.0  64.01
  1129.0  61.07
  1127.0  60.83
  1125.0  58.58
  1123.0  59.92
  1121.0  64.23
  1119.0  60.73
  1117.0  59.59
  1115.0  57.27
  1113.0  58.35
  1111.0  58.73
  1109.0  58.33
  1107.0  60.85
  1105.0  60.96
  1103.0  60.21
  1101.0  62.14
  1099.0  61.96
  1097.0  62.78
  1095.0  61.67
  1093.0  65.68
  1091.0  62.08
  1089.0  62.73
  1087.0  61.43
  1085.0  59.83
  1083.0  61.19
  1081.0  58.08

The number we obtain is 2.9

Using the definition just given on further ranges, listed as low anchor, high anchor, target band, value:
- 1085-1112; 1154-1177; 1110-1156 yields -0.2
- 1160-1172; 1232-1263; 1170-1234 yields 5.3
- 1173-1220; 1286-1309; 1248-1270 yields -3.8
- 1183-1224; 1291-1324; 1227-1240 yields -4.4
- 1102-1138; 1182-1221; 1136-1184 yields -4.6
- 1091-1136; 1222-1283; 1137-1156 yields -2.0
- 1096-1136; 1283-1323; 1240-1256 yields -4.9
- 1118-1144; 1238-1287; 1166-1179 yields 0.2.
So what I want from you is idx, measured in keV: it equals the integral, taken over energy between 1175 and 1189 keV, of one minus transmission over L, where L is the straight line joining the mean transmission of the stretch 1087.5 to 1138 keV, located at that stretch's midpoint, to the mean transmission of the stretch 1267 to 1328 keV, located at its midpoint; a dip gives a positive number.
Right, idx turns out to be 1.8 keV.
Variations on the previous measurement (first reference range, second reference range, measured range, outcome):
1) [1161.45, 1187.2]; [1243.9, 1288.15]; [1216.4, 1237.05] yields -4.25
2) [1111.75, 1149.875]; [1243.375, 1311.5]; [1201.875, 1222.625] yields -3.16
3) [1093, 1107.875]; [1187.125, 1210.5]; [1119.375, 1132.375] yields -0.35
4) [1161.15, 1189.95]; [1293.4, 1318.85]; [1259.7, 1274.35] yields -4.60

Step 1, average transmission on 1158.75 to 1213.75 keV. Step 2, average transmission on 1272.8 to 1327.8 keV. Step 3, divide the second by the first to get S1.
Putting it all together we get 0.9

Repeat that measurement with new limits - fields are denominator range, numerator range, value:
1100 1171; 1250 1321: 0.83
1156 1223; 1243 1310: 0.91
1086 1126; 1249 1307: 0.90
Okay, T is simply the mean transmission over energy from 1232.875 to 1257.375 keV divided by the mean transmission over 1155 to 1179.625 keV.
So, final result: 1.05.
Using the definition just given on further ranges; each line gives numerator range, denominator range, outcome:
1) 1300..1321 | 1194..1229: 0.70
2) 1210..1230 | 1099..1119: 1.24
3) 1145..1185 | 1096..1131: 1.08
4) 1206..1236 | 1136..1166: 1.05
